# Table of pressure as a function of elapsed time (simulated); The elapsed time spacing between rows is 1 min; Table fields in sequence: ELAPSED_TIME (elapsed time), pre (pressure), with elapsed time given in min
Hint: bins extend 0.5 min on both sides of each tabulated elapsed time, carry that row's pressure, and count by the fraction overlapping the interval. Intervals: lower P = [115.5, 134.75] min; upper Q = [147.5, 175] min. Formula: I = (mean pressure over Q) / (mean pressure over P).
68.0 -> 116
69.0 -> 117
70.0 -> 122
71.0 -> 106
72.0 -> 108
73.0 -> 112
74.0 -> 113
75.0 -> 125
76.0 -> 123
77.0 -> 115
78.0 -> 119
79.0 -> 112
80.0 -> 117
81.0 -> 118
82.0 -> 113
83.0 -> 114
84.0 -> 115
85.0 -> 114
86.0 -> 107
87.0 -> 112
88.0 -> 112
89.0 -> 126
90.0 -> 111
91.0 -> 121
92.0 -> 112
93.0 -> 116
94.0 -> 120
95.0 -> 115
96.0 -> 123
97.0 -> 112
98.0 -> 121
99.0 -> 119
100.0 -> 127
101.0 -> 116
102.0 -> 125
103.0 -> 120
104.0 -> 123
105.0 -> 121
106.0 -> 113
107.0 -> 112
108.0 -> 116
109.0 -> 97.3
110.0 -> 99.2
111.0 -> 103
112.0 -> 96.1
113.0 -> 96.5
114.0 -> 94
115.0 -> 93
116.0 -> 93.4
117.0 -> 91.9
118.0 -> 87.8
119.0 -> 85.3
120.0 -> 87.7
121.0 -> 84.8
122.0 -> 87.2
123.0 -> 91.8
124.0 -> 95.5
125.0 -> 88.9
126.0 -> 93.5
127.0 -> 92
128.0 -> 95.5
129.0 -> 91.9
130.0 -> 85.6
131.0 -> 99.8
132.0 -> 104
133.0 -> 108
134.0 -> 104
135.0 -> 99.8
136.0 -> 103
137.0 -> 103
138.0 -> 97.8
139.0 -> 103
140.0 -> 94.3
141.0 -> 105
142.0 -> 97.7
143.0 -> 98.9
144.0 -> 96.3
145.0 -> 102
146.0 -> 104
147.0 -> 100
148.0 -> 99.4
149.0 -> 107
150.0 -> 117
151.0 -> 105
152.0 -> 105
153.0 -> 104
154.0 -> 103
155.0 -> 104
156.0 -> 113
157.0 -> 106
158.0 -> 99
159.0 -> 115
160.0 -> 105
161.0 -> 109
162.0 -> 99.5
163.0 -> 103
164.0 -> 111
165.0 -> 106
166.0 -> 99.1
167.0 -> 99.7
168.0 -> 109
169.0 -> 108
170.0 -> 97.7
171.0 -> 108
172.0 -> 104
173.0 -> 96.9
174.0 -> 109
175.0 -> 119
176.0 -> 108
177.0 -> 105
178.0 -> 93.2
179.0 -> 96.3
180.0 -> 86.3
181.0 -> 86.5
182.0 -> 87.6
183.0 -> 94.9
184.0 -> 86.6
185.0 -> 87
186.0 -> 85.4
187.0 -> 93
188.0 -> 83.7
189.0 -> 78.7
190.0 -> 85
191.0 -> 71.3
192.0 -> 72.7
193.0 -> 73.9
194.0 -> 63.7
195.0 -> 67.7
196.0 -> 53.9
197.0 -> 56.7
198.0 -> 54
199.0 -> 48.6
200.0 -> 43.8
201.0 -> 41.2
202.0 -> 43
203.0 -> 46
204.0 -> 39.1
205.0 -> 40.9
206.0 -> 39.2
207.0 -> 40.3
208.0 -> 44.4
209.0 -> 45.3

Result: 1.13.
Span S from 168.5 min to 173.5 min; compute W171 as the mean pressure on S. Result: 103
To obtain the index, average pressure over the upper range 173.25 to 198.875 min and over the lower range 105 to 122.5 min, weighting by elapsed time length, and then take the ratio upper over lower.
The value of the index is 0.86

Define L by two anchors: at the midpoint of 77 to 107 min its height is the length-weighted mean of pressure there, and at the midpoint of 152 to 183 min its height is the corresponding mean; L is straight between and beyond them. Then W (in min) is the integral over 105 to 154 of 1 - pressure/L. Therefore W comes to 4.9 min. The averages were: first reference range 117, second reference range 103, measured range 98.8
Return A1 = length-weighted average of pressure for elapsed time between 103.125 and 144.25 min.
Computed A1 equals 98.5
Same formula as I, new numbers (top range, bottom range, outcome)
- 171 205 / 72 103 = 0.66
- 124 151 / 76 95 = 0.86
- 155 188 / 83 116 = 0.89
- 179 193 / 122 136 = 0.88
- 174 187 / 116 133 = 1.03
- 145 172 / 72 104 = 0.90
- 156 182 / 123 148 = 1.05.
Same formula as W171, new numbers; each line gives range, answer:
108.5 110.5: 98.2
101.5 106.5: 120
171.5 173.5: 100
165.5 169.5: 104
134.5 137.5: 102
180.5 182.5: 87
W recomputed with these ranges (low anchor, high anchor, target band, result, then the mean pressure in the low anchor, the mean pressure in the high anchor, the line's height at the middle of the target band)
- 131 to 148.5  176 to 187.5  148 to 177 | -3.0 min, 101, 91.8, 96.1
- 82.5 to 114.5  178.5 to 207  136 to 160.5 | -4.0 min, 113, 67.6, 89.2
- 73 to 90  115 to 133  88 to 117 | -2.1 min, 116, 92.1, 104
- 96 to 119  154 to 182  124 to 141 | 1.3 min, 108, 103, 106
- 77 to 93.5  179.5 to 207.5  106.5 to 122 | 1.0 min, 115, 66.1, 102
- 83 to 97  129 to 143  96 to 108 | -0.8 min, 116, 100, 111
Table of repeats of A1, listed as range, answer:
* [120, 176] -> 102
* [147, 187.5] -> 102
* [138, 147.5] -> 100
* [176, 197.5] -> 82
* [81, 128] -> 107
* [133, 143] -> 101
